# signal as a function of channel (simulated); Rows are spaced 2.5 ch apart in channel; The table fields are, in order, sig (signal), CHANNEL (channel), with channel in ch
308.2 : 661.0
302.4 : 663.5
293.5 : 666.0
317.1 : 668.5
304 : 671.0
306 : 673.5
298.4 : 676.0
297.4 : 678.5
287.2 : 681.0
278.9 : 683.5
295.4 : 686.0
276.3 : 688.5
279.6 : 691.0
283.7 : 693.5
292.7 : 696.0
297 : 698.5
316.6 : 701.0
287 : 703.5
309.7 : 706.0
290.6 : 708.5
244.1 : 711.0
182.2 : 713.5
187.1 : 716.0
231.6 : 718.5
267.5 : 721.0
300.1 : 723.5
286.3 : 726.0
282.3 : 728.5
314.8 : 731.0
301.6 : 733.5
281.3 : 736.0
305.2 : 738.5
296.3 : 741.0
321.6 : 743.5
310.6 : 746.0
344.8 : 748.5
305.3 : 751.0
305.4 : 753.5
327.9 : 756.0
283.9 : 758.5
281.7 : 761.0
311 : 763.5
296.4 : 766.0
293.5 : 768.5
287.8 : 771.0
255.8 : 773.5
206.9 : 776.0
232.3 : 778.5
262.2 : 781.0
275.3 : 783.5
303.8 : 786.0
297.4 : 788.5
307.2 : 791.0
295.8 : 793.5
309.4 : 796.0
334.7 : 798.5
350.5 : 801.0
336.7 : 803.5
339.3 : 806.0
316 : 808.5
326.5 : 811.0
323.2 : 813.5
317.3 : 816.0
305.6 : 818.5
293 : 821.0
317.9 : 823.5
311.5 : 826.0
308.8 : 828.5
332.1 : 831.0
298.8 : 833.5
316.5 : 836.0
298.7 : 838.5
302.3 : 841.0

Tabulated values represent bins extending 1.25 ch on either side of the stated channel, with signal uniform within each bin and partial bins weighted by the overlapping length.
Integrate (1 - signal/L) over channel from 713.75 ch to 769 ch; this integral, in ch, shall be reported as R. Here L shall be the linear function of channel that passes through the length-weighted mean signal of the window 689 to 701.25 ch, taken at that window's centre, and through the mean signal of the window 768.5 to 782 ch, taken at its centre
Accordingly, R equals -4.6 ch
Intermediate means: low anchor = 291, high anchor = 253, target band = 291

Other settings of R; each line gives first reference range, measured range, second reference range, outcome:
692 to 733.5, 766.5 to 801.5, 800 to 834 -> 2.33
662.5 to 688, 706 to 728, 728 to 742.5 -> 3.29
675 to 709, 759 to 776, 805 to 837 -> 1.35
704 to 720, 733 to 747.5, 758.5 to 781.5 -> -2.64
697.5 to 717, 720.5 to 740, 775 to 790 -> -2.11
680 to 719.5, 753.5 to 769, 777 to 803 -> -0.59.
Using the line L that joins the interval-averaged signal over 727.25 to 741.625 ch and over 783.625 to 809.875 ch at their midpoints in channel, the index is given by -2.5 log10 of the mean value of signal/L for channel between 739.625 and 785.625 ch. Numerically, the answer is 0.06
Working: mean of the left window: 297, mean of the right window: 317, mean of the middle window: 289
